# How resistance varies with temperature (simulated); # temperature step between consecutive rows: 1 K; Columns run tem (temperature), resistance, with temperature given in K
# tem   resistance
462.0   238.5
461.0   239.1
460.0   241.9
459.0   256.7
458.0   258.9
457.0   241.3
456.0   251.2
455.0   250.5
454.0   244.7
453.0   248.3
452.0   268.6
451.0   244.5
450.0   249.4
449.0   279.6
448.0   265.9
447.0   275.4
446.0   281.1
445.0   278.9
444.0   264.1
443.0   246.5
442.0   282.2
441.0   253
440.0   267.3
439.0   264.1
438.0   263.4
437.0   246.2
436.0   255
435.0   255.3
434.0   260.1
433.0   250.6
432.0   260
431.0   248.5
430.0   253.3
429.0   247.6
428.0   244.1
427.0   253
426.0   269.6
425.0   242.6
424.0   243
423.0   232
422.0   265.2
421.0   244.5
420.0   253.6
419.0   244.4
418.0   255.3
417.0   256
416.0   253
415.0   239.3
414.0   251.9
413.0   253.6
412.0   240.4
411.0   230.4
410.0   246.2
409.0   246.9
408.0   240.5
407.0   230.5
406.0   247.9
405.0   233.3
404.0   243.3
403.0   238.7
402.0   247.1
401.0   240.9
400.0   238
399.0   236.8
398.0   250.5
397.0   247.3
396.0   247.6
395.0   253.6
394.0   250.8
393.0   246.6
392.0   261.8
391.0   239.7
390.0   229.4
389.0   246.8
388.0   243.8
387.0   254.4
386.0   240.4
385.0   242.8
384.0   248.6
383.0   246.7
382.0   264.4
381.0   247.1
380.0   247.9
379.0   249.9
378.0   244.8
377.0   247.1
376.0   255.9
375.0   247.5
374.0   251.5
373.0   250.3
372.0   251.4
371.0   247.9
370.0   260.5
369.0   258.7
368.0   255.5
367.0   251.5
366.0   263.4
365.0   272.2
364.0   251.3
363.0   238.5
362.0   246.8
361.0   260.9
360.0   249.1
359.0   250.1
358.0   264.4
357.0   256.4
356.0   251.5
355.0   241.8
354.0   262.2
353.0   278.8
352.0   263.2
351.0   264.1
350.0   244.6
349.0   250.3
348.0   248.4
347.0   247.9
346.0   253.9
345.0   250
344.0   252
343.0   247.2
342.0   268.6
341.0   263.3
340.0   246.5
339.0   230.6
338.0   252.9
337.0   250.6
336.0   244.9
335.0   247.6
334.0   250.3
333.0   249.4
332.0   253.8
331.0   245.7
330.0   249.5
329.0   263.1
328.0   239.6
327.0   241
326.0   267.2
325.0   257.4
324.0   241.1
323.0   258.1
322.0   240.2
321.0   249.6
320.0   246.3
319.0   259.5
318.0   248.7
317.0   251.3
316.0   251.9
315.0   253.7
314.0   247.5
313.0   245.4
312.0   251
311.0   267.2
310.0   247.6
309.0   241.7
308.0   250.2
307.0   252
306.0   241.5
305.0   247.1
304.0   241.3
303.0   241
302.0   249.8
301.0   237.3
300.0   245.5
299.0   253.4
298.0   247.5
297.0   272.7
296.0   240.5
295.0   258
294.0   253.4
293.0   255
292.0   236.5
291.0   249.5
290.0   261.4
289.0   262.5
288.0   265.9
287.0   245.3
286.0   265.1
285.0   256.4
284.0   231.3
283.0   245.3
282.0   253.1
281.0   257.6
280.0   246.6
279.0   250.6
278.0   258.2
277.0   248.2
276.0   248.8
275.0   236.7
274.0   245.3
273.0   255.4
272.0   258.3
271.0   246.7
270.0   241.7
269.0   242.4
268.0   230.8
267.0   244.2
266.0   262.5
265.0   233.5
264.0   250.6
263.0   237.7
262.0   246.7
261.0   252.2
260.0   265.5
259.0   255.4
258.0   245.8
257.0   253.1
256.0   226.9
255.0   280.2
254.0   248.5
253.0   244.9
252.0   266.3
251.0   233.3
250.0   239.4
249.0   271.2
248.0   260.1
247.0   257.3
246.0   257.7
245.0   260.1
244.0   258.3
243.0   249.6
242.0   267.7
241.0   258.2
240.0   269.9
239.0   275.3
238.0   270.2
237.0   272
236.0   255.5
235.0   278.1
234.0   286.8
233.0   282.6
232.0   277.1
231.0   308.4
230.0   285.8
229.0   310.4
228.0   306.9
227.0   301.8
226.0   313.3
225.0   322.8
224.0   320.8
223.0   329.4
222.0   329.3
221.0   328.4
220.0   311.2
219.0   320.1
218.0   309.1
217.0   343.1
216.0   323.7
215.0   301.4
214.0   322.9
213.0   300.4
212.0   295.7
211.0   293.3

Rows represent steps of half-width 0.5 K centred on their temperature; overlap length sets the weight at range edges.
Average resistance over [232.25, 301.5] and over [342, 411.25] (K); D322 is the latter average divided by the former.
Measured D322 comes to 1.0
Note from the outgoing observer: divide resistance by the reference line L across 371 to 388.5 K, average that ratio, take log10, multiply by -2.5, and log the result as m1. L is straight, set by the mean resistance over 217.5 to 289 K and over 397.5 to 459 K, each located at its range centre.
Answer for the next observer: 0.03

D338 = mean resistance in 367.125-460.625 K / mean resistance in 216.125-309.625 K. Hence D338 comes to 0.95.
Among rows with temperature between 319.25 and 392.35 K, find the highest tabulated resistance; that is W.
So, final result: 278.8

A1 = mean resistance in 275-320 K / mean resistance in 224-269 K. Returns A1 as 0.94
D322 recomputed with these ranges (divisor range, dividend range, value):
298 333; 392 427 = 0.99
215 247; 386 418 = 0.84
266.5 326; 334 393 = 1.01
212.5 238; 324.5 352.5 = 0.82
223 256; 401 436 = 0.90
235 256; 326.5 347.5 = 0.96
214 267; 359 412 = 0.89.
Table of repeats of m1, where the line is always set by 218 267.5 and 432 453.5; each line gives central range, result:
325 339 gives 0.077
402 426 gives 0.077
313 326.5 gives 0.073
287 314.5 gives 0.082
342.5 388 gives 0.057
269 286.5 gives 0.091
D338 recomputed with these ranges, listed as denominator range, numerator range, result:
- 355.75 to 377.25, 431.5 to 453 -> 1.03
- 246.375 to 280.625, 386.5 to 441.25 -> 0.99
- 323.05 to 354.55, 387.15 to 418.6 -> 0.97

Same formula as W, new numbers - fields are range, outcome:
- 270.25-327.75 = 272.7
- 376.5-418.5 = 264.4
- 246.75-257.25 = 280.2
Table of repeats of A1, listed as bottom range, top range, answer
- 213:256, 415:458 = 0.90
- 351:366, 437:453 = 1.03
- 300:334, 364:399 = 1.00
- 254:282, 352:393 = 1.01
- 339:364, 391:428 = 0.97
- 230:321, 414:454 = 1.01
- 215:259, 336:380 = 0.90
